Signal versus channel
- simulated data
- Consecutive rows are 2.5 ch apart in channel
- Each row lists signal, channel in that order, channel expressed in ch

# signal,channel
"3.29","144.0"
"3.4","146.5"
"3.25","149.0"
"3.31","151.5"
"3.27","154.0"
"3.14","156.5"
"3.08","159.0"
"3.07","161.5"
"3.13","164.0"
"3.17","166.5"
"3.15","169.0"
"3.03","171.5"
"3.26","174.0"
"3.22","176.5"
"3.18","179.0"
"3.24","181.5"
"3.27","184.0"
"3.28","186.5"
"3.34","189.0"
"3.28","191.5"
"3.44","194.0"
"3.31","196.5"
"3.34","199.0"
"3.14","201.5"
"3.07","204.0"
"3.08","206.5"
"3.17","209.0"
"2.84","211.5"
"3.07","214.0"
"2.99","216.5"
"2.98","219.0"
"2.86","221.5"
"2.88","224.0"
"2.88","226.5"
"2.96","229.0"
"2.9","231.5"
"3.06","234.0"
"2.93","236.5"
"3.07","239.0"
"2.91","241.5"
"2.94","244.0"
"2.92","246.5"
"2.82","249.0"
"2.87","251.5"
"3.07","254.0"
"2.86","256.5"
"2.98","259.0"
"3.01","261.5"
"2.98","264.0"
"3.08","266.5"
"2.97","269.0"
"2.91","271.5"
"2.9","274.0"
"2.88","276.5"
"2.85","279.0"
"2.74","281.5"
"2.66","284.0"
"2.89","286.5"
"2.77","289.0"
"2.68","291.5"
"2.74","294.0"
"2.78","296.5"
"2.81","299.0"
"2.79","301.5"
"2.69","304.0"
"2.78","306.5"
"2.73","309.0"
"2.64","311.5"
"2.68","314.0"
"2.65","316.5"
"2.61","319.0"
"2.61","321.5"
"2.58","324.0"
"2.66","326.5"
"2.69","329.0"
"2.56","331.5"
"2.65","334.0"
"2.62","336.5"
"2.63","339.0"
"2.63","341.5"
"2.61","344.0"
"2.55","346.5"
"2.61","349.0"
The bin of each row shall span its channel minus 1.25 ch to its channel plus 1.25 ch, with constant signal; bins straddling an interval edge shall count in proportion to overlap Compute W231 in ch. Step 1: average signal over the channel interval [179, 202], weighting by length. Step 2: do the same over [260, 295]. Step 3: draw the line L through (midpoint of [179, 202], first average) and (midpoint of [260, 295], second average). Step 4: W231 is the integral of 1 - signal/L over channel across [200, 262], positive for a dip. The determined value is 2.40 ch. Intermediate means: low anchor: 3.29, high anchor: 2.86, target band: 2.97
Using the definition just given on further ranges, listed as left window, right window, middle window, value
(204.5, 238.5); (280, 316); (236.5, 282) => -1.2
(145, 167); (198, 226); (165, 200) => -1.4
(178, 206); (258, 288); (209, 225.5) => 1.0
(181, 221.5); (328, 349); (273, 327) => 0.7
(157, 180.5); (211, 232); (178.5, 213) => -2.0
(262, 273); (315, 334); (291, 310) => 0.2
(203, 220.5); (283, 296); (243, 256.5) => -0.1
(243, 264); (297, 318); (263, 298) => -0.2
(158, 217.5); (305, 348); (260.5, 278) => -0.6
